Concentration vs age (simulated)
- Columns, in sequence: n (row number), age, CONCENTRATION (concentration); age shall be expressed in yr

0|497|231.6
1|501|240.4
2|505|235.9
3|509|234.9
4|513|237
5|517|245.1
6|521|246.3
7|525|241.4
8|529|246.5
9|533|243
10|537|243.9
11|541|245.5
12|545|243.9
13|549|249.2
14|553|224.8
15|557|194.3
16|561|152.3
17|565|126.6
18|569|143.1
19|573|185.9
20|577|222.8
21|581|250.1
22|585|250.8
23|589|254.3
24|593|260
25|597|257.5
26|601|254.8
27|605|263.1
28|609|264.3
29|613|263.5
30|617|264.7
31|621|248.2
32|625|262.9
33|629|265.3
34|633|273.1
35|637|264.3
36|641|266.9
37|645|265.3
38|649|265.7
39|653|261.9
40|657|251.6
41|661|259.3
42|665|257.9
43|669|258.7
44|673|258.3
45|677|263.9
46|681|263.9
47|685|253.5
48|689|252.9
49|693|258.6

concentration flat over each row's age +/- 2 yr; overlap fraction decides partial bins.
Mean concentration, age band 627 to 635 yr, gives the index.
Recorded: 269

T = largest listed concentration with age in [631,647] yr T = 273.1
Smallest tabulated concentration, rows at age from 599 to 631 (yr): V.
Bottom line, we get 248.2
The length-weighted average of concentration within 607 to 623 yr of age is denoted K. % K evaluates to 260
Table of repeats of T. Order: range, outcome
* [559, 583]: 250.1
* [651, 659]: 261.9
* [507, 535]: 246.5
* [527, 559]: 249.2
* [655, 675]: 259.3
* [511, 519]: 245.1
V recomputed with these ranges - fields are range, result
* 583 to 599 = 250.8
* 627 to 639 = 264.3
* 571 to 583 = 185.9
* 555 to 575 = 126.6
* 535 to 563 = 152.3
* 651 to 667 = 251.6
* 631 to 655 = 261.9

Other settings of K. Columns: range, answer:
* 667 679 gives 260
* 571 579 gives 204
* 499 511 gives 237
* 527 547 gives 245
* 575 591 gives 244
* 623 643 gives 266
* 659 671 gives 259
